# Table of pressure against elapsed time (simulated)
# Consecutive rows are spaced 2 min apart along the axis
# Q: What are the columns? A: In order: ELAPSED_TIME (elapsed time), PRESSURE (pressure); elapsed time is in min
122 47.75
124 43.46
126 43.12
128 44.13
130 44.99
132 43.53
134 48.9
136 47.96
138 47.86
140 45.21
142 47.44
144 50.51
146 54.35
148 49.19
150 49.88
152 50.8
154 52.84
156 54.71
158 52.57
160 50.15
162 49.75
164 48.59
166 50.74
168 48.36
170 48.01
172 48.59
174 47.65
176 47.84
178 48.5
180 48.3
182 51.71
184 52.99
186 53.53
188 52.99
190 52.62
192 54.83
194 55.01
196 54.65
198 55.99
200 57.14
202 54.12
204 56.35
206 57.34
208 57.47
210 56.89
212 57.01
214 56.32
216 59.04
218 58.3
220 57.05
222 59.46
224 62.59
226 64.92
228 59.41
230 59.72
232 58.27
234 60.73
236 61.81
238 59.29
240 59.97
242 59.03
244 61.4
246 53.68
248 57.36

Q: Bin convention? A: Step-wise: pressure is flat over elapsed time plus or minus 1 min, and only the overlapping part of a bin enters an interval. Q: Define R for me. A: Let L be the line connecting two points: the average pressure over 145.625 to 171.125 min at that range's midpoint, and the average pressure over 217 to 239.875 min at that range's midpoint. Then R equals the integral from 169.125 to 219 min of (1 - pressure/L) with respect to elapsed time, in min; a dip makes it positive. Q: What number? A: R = 1.6 min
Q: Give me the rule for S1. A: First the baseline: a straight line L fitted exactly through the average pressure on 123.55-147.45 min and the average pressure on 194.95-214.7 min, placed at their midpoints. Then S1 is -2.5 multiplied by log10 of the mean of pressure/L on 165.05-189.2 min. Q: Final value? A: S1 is 0.06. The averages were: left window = 46.9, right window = 56.3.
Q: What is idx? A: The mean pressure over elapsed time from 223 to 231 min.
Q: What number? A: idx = 61.7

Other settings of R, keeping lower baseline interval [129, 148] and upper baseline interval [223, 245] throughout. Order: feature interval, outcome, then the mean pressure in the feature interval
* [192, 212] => 0.1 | 56.1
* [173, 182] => 0.8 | 48.5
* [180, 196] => 0.4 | 53.1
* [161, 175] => 0.8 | 48.8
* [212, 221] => 0.1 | 57.6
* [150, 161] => -0.4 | 52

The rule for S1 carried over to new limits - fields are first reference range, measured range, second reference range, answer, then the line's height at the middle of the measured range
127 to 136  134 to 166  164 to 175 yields -0.07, 47.1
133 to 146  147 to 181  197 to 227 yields 0.04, 51.7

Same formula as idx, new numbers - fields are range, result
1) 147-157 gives 51.5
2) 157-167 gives 50.4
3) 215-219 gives 58.7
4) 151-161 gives 52.2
